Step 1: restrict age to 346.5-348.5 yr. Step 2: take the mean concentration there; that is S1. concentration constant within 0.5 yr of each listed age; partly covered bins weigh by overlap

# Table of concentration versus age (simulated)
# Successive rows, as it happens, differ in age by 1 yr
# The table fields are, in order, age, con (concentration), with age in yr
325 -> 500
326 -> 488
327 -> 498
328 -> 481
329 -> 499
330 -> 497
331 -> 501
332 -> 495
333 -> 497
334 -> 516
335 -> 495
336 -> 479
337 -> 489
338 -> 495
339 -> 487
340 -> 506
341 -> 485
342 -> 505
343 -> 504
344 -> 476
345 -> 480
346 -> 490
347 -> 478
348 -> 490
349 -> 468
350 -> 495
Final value 484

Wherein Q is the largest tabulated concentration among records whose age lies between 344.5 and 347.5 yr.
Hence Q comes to 490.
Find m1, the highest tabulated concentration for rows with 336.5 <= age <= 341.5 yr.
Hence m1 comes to 506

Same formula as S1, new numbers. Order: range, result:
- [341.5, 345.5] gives 491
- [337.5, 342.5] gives 496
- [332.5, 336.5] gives 497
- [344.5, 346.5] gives 485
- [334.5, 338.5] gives 490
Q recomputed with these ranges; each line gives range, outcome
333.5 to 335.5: 516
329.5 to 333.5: 501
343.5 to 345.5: 480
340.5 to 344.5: 505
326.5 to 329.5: 499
